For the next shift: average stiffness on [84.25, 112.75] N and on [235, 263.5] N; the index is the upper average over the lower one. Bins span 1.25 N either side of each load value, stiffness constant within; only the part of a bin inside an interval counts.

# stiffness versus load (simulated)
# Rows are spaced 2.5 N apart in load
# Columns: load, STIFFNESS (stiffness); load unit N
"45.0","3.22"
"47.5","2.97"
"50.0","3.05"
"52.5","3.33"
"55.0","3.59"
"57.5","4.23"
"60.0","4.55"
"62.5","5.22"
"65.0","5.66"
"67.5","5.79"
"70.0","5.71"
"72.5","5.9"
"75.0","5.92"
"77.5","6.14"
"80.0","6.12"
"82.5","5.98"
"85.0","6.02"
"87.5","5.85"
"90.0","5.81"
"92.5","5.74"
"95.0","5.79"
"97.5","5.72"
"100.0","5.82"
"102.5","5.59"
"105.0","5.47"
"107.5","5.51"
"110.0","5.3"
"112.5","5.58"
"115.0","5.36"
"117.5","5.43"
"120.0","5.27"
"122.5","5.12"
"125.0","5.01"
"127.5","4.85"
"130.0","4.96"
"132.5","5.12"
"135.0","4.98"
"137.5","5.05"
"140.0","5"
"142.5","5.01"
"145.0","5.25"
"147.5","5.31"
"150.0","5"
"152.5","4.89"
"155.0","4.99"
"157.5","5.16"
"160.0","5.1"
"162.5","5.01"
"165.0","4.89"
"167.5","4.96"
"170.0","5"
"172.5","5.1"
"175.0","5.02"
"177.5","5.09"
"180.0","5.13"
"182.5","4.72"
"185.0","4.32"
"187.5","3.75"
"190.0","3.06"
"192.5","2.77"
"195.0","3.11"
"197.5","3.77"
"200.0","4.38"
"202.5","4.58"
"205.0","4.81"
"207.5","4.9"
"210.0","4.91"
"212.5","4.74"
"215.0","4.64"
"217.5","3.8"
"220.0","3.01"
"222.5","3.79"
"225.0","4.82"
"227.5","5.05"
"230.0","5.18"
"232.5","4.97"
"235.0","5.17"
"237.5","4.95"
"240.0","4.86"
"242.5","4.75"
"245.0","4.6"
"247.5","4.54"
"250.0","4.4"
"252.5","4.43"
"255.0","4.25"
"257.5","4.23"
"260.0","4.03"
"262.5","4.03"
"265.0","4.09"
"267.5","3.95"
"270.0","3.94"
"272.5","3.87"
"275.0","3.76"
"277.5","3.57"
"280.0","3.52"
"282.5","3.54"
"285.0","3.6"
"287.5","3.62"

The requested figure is 0.8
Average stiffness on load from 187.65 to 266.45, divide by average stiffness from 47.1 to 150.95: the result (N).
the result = 0.83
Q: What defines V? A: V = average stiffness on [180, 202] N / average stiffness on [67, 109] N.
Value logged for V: 0.66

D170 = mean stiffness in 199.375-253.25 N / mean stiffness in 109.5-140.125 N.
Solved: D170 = 0.9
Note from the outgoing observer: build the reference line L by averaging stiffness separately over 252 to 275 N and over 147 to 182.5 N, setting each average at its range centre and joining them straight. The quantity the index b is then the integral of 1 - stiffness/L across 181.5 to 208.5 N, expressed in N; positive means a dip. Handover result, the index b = 4.15 N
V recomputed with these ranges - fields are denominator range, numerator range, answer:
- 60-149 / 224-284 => 0.79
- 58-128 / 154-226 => 0.80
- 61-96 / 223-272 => 0.78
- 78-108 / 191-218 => 0.73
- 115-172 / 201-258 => 0.90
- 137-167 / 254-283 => 0.77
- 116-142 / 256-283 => 0.76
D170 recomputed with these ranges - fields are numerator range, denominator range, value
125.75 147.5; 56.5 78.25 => 0.92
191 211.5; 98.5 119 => 0.75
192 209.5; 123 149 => 0.82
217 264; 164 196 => 1.02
